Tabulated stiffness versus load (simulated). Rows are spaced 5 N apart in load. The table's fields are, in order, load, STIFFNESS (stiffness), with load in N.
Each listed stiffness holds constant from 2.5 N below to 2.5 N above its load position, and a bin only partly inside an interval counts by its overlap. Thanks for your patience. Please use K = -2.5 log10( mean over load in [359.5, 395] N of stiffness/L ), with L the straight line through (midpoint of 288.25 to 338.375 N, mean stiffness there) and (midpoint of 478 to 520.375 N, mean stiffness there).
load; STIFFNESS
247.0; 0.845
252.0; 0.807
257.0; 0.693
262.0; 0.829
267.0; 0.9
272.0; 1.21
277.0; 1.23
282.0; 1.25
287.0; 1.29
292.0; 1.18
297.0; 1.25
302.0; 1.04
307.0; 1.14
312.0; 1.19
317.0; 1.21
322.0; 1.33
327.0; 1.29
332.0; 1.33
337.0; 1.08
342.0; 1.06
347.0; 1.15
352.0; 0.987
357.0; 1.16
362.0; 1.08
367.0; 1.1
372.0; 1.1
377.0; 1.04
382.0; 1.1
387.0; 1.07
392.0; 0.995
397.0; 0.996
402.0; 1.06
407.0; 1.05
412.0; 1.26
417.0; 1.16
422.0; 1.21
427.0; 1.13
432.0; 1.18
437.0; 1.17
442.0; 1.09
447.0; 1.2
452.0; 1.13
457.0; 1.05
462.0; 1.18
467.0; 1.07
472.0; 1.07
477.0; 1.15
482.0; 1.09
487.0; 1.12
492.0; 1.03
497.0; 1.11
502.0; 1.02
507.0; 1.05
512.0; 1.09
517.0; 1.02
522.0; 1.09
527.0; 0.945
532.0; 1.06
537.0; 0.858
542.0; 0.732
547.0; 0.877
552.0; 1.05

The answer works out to 0.09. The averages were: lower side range 1.21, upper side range 1.07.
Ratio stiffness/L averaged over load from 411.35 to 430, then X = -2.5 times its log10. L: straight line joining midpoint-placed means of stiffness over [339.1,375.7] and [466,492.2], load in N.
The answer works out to -0.087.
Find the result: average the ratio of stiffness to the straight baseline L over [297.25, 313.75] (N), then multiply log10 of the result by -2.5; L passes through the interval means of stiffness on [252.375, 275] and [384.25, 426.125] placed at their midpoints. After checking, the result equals -0.18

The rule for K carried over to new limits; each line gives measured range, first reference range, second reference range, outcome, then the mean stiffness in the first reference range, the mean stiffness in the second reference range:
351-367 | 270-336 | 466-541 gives 0.082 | 1.22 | 1.04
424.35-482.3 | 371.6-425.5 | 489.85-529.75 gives -0.056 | 1.1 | 1.04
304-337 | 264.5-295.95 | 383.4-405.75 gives -0.096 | 1.18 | 1.03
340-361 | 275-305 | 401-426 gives 0.086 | 1.21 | 1.15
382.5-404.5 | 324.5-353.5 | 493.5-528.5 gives 0.086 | 1.16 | 1.05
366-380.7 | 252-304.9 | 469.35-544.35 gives -0.024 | 1.07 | 1.03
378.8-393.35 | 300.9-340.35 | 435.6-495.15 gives 0.101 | 1.2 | 1.11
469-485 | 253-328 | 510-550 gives -0.111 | 1.13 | 0.958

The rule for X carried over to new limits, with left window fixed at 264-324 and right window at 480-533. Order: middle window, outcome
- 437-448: -0.048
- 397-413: 0.025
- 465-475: 0.004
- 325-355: 0.007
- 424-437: -0.057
